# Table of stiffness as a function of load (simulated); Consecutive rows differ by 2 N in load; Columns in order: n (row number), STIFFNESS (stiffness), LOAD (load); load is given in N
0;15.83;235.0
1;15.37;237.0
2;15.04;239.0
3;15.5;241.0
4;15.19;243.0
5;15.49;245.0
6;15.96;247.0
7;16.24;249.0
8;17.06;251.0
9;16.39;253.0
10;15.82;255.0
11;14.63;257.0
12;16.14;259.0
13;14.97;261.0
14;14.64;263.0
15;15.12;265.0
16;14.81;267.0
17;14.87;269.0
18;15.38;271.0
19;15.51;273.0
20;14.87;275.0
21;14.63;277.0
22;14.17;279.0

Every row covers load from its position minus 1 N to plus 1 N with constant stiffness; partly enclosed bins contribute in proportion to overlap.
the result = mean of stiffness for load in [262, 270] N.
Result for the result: 14.9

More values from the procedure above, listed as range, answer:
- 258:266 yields 15.2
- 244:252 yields 16.2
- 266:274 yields 15.1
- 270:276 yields 15.3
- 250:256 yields 16.4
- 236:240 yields 15.2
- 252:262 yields 15.6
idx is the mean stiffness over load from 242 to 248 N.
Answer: 15.5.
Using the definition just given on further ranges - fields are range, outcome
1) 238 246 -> 15.3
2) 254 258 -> 15.2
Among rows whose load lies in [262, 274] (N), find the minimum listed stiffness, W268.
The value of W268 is 14.64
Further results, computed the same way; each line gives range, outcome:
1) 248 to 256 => 15.82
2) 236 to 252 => 15.04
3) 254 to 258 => 14.63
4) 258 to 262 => 14.97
